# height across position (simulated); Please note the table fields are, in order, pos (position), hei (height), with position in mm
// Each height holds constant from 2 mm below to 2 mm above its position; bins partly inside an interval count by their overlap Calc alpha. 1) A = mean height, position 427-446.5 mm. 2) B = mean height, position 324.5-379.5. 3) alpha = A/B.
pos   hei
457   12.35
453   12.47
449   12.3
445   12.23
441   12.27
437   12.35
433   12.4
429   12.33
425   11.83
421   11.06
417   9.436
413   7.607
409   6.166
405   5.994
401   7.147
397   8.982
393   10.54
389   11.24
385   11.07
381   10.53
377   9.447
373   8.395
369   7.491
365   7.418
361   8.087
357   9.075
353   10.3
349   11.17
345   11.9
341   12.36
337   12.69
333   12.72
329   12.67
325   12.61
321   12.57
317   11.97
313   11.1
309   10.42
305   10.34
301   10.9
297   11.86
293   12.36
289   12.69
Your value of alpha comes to 1.2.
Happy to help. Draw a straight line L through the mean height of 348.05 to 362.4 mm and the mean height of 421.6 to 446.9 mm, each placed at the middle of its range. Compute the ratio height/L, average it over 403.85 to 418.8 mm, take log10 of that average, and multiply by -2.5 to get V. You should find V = 0.48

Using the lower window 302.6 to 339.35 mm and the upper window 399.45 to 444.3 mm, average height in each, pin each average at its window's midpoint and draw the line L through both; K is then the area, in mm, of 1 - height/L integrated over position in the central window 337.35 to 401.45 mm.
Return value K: 6.7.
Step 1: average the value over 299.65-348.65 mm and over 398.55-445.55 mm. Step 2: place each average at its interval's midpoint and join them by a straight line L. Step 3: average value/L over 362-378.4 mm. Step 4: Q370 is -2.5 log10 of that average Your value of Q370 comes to 0.32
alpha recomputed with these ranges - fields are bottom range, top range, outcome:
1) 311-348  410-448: 0.91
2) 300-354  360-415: 0.73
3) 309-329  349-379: 0.73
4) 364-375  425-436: 1.57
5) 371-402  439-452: 1.26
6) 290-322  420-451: 1.06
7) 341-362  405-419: 0.72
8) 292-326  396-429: 0.76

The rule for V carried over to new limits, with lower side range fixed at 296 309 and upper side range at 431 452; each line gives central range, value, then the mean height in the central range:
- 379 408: 0.26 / 9.25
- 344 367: 0.19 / 9.56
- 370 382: 0.26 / 9.2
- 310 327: -0.09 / 12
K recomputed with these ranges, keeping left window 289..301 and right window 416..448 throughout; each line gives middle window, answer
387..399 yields 1.64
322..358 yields 0.39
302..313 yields 1.31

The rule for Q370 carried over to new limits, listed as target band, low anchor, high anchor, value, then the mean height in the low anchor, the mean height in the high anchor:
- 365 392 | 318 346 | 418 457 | 0.27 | 12.5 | 12.1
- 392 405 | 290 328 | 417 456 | 0.39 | 11.6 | 12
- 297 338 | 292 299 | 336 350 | 0.03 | 12.1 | 12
